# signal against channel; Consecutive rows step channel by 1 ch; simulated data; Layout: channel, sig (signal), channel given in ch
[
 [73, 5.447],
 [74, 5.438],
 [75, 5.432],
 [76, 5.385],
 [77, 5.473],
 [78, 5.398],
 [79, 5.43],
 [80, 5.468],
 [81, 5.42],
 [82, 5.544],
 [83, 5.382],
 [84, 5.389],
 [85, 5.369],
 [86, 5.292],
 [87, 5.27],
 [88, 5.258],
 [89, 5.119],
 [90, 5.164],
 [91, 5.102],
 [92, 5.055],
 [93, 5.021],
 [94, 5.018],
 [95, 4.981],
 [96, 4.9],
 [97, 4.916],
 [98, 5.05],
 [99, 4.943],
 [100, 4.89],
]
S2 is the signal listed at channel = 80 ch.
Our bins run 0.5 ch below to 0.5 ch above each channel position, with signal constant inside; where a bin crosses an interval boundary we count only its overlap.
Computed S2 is 5.468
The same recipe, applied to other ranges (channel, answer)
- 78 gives 5.398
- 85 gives 5.369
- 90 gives 5.164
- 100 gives 4.89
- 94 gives 5.018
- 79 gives 5.43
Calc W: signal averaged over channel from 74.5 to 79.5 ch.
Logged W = 5.42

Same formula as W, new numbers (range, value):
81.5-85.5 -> 5.42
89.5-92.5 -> 5.11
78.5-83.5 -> 5.45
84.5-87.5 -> 5.31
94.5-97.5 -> 4.93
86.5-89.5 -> 5.22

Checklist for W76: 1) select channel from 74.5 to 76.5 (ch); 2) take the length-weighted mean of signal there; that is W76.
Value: 5.41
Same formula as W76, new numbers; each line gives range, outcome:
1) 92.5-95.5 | 5.01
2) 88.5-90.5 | 5.14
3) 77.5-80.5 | 5.43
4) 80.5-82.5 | 5.48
